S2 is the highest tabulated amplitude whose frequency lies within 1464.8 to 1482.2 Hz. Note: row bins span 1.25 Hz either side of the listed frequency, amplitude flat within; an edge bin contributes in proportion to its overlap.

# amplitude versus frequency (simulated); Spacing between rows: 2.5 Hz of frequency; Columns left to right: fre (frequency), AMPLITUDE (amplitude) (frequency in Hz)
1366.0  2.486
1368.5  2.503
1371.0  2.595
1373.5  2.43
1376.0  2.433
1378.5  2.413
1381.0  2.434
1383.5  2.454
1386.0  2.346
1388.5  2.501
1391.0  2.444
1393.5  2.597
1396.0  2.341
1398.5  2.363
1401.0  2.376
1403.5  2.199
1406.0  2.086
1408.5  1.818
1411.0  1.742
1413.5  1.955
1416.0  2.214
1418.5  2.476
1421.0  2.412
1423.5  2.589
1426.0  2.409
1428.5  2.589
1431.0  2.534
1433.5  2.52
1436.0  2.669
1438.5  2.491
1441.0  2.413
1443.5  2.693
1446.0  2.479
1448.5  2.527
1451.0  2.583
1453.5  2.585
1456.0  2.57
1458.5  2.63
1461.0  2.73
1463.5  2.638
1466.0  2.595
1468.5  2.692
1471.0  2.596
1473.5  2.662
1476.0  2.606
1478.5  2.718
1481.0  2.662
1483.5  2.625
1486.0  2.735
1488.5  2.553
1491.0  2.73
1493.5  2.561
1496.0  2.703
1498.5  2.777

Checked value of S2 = 2.718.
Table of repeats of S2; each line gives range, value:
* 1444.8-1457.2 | 2.585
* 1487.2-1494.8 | 2.73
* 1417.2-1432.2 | 2.589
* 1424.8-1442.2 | 2.669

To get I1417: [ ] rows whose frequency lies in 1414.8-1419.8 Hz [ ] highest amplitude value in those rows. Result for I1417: 2.476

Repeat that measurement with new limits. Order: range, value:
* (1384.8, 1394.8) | 2.597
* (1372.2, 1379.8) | 2.433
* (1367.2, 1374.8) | 2.595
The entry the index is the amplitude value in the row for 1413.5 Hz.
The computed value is 1.955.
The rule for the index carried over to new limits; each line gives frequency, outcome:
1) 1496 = 2.703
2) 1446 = 2.479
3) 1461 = 2.73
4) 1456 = 2.57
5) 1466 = 2.595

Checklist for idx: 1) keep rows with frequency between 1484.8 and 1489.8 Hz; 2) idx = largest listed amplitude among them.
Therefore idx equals 2.735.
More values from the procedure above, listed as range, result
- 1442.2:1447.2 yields 2.693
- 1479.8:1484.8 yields 2.662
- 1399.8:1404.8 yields 2.376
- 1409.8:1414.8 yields 1.955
